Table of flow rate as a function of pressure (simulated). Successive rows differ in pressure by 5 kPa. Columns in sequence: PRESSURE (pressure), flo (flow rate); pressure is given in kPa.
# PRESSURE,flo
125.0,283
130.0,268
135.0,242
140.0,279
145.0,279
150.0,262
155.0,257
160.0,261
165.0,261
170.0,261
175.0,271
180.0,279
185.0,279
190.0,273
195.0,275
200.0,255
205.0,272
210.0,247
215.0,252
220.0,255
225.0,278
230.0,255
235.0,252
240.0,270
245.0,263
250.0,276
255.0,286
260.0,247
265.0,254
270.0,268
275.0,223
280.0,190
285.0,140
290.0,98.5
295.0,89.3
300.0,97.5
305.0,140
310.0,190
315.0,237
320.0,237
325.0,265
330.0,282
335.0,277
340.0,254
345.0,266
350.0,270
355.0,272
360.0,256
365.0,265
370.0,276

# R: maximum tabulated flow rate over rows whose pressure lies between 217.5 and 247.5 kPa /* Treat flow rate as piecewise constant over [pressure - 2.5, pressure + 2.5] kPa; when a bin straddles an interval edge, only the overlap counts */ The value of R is 278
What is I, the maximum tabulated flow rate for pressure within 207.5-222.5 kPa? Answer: 255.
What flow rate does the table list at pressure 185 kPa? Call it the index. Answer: 279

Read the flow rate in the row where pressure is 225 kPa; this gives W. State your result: 278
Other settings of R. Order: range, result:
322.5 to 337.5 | 282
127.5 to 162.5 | 279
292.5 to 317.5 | 237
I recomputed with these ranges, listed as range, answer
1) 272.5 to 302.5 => 223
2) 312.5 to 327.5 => 265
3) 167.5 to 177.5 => 271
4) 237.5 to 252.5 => 276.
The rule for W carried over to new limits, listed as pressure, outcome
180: 279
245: 263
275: 223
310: 190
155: 257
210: 247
